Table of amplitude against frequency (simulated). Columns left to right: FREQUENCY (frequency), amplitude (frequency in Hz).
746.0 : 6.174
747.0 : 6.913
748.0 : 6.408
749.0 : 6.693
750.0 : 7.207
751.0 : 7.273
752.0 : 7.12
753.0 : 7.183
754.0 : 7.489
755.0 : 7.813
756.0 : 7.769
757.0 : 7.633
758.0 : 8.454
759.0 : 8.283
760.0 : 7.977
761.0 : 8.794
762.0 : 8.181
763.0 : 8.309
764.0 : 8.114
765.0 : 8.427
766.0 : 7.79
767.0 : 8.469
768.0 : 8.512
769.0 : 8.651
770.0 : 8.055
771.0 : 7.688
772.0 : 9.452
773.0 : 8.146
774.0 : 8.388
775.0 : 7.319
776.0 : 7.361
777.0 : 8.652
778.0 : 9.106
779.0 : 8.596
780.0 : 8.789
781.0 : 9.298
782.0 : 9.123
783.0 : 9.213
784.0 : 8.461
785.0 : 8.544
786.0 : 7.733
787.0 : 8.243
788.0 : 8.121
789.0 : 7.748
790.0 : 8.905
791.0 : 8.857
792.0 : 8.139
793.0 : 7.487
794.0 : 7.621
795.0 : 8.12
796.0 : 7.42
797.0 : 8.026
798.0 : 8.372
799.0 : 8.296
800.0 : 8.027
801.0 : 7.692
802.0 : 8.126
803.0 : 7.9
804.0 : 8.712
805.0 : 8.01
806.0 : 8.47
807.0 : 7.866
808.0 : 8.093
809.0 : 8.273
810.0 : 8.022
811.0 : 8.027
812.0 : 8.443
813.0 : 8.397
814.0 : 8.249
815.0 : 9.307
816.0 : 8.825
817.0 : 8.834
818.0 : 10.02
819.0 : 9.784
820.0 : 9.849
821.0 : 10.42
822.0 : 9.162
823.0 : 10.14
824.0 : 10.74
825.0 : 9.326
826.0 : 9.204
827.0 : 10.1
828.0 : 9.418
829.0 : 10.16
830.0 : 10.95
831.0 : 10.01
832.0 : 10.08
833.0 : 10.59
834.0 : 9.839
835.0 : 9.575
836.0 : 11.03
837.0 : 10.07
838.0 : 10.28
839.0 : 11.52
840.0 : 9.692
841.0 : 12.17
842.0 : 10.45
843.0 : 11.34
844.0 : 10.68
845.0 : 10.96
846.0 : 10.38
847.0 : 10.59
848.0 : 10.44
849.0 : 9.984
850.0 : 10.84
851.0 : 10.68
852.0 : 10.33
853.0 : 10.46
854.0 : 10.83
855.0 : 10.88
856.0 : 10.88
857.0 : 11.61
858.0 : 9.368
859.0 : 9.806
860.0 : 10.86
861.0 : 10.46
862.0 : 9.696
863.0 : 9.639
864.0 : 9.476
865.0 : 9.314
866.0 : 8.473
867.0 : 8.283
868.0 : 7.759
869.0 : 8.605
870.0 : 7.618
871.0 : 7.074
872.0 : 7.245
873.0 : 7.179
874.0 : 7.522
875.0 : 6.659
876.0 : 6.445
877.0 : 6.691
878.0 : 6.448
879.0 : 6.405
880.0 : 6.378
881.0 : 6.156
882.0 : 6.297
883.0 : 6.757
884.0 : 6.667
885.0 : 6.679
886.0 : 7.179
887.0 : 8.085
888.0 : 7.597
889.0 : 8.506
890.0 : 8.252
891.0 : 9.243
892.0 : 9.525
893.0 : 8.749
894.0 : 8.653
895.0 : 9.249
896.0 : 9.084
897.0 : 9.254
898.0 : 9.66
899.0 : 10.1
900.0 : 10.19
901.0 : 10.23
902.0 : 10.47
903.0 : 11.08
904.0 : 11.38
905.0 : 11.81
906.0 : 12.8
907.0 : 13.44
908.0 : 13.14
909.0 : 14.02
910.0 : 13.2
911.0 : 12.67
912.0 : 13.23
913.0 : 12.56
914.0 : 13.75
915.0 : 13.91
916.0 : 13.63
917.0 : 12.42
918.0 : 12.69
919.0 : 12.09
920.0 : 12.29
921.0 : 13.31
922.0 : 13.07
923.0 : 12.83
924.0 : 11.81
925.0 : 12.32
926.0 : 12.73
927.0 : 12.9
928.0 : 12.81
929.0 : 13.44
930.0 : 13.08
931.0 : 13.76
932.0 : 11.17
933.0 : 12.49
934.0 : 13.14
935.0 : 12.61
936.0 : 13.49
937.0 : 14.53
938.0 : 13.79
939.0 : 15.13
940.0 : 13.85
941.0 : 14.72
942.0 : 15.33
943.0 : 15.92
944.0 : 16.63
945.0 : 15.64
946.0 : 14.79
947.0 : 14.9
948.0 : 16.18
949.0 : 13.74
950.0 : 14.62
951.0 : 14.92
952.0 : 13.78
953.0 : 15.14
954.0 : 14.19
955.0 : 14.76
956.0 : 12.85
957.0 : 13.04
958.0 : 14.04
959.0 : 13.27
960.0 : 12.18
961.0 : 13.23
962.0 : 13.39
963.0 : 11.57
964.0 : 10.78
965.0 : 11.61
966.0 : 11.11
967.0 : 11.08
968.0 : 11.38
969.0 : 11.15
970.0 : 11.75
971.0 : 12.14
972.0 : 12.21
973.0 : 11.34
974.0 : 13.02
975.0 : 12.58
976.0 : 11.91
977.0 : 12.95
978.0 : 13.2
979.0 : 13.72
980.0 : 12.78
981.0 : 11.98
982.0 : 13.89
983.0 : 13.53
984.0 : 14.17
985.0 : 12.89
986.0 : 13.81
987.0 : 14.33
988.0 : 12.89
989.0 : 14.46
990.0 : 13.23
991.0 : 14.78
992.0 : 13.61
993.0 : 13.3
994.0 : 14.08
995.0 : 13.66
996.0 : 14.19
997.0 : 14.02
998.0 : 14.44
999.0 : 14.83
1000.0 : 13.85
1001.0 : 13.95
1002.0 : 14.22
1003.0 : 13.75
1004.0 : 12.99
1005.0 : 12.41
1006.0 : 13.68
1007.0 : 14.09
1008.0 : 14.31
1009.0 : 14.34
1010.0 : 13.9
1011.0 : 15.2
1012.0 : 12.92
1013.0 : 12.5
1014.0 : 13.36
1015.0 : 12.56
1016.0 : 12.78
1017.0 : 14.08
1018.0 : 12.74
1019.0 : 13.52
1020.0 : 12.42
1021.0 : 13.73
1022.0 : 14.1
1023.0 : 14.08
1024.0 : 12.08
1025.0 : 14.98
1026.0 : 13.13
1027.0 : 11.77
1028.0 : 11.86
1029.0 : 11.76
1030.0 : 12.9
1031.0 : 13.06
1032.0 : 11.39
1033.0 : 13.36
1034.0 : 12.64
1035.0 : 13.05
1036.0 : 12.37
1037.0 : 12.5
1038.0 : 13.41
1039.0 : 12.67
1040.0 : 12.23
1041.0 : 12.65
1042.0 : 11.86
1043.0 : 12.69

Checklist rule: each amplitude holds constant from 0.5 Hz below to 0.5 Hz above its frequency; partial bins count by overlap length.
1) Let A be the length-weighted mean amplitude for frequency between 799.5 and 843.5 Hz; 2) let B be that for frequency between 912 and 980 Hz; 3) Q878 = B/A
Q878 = 1.4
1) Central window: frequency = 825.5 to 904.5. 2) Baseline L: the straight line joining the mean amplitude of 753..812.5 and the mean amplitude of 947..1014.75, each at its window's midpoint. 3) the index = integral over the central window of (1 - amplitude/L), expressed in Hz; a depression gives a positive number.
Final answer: 7.66 Hz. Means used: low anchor 8.22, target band 9.27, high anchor 13.3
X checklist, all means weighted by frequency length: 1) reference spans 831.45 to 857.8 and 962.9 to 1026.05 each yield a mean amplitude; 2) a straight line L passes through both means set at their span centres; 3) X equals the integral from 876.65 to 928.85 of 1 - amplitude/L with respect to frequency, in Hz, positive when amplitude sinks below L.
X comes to 5.2 Hz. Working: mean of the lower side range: 10.6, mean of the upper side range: 13.2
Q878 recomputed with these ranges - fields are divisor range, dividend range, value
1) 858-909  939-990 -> 1.52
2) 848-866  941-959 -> 1.43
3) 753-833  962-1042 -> 1.52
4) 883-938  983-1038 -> 1.18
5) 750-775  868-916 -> 1.16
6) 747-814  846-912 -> 1.15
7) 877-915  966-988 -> 1.30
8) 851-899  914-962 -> 1.61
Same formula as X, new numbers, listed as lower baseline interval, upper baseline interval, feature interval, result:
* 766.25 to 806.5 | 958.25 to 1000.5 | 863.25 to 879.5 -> 4.3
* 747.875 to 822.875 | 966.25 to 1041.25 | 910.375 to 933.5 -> -3.1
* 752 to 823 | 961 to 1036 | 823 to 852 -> -2.8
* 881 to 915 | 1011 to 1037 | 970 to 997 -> -2.7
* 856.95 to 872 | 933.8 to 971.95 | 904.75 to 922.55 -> -2.2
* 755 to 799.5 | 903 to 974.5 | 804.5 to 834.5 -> 0.9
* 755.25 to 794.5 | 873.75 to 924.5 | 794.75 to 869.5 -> -3.4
